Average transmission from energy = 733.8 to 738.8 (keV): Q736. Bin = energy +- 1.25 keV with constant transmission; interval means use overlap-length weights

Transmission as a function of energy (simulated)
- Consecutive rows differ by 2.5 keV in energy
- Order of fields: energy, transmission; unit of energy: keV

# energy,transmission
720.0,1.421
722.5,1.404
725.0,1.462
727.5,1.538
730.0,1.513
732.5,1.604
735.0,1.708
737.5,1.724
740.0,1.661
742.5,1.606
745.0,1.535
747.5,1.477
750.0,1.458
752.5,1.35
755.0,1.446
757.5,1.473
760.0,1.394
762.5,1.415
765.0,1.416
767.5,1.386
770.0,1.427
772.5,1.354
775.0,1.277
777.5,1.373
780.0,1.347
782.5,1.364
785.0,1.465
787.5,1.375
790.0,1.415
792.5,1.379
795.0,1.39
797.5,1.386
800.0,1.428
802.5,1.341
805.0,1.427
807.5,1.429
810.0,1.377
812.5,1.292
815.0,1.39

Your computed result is 1.72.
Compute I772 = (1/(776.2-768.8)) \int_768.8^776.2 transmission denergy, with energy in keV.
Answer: 1.35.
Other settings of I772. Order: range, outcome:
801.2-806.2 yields 1.38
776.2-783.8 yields 1.36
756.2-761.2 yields 1.43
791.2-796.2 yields 1.38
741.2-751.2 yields 1.52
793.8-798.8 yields 1.39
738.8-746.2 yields 1.6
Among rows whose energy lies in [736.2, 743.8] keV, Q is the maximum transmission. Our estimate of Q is 1.724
